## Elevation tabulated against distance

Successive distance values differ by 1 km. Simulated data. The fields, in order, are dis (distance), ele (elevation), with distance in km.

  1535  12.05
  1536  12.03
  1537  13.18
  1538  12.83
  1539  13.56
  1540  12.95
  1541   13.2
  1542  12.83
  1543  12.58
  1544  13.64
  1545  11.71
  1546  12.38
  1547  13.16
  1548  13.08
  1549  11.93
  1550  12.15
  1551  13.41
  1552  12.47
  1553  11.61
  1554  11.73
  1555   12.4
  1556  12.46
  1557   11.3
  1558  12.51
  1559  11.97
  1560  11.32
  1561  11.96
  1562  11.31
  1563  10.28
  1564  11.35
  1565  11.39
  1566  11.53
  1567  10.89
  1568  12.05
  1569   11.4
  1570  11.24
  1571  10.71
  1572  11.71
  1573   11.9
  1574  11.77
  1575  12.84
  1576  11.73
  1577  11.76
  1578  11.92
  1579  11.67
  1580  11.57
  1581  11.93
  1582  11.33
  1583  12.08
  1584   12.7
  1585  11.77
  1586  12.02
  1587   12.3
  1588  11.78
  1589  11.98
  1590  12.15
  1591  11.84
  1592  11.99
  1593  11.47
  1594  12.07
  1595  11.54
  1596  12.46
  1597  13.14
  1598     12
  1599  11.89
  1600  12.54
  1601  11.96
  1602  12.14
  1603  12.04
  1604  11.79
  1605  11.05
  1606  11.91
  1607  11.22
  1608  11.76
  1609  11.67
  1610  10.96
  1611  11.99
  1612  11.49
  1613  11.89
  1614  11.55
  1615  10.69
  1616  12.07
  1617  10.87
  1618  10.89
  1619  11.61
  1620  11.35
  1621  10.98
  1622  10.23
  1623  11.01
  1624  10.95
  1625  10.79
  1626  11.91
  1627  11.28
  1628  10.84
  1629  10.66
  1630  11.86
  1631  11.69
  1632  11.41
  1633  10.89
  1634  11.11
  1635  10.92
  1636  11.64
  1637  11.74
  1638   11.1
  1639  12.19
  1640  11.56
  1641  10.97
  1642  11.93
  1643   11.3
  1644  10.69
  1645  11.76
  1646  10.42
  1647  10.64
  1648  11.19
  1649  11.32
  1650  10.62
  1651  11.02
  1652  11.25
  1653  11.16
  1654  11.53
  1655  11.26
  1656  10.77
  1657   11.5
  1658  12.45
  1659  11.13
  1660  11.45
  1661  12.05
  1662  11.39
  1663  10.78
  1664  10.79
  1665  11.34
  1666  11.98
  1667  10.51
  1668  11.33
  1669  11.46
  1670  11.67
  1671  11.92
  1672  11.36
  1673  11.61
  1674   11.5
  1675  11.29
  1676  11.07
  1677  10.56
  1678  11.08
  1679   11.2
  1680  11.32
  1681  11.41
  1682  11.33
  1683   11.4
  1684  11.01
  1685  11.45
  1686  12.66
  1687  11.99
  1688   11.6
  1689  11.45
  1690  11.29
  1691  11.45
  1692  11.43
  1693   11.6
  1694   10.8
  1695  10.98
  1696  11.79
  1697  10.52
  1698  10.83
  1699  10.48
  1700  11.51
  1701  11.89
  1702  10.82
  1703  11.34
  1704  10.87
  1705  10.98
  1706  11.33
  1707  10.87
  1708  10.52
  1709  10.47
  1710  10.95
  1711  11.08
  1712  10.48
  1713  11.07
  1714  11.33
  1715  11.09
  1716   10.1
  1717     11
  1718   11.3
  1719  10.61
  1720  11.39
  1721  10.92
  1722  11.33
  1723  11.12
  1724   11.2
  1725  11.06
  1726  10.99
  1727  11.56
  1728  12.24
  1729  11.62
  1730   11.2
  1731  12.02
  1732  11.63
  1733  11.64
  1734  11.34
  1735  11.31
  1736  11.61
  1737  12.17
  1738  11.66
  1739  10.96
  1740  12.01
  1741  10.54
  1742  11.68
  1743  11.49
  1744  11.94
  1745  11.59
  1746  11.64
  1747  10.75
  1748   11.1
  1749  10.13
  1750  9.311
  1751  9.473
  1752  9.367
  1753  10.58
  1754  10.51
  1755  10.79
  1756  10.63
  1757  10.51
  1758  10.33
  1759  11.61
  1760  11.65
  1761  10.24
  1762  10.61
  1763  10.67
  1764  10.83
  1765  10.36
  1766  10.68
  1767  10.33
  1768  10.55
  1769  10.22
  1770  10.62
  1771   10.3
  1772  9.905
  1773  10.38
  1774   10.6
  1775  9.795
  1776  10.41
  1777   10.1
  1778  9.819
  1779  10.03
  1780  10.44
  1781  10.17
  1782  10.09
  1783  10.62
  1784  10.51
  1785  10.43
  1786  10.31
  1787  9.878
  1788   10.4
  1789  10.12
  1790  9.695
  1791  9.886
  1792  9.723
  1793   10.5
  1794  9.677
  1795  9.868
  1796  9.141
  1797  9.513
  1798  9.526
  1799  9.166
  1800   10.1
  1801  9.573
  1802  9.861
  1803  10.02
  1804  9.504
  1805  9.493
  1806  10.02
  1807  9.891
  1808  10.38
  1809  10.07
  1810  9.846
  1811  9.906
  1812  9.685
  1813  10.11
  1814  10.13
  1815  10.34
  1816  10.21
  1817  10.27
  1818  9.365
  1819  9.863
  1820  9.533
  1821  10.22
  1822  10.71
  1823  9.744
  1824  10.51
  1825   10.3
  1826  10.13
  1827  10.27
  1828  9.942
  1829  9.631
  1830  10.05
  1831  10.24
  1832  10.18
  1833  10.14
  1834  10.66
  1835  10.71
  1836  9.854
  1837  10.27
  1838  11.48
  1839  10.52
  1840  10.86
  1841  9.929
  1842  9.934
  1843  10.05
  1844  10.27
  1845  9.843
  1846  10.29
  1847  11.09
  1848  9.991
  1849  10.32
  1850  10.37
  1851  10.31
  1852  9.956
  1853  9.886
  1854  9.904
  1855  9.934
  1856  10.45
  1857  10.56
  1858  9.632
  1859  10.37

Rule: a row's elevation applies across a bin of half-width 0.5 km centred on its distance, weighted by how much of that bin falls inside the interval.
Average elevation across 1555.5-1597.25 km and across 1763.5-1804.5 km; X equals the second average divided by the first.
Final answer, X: 0.86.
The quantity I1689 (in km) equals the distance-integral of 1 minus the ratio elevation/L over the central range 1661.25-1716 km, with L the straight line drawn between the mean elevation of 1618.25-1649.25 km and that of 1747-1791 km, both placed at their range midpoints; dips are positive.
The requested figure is -1.8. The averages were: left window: 11.2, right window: 10.4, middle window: 11.2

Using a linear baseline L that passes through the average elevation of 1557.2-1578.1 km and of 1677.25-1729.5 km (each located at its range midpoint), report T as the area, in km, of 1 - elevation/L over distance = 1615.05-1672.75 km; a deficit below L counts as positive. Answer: 0.48 km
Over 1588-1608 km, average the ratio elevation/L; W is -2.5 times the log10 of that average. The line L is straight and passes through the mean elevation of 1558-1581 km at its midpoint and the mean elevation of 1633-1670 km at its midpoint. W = -0.04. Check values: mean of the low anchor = 11.6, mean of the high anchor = 11.3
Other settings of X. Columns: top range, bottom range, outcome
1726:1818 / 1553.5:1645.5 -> 0.90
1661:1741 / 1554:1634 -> 0.97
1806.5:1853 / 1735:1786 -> 0.96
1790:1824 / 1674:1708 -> 0.88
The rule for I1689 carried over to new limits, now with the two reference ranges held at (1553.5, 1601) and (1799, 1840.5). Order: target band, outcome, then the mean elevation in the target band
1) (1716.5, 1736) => -1.06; 11.3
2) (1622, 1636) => 0.36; 11.2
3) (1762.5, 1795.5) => 0.48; 10.2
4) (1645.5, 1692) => -0.64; 11.3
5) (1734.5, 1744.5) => -0.81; 11.5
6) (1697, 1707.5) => -0.12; 11.1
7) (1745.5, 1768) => 0.00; 10.6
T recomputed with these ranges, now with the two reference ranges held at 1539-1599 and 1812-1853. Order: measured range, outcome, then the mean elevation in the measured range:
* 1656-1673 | -0.1 km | 11.4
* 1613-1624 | 0.5 km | 11.2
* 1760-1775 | 0.3 km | 10.5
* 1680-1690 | -0.3 km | 11.6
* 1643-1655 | 0.4 km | 11.1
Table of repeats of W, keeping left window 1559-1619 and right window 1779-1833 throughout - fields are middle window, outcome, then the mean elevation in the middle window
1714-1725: -0.03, 11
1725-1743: -0.09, 11.5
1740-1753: -0.03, 10.8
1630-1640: -0.01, 11.4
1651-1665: -0.02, 11.3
